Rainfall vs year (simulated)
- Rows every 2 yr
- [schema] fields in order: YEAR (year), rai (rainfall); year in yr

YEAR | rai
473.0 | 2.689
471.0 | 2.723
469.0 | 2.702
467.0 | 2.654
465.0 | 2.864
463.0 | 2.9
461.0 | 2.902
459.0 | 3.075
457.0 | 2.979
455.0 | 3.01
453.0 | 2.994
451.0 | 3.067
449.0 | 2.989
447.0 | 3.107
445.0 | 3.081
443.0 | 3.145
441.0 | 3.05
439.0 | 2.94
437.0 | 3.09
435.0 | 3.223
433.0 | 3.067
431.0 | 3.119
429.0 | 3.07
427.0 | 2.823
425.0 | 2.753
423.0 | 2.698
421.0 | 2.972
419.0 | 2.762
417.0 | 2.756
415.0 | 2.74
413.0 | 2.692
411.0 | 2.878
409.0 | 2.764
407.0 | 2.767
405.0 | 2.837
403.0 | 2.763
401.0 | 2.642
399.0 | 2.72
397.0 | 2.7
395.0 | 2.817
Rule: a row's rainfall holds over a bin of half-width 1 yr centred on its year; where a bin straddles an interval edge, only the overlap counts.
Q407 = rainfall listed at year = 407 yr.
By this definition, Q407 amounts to 2.767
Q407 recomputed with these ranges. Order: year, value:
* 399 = 2.72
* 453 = 2.994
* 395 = 2.817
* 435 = 3.223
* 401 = 2.642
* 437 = 3.09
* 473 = 2.689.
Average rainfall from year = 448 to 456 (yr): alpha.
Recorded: 3.01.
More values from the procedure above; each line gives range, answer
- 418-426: 2.8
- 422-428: 2.76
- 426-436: 3.06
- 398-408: 2.75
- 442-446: 3.11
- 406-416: 2.77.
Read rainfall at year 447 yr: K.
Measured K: 3.107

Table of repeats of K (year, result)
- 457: 2.979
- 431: 3.119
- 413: 2.692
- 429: 3.07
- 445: 3.081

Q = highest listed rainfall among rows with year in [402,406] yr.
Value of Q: 2.837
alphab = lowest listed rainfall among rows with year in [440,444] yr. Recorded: 3.05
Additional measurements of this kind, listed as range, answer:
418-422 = 2.762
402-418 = 2.692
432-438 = 3.067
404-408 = 2.767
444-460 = 2.979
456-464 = 2.9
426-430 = 2.823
